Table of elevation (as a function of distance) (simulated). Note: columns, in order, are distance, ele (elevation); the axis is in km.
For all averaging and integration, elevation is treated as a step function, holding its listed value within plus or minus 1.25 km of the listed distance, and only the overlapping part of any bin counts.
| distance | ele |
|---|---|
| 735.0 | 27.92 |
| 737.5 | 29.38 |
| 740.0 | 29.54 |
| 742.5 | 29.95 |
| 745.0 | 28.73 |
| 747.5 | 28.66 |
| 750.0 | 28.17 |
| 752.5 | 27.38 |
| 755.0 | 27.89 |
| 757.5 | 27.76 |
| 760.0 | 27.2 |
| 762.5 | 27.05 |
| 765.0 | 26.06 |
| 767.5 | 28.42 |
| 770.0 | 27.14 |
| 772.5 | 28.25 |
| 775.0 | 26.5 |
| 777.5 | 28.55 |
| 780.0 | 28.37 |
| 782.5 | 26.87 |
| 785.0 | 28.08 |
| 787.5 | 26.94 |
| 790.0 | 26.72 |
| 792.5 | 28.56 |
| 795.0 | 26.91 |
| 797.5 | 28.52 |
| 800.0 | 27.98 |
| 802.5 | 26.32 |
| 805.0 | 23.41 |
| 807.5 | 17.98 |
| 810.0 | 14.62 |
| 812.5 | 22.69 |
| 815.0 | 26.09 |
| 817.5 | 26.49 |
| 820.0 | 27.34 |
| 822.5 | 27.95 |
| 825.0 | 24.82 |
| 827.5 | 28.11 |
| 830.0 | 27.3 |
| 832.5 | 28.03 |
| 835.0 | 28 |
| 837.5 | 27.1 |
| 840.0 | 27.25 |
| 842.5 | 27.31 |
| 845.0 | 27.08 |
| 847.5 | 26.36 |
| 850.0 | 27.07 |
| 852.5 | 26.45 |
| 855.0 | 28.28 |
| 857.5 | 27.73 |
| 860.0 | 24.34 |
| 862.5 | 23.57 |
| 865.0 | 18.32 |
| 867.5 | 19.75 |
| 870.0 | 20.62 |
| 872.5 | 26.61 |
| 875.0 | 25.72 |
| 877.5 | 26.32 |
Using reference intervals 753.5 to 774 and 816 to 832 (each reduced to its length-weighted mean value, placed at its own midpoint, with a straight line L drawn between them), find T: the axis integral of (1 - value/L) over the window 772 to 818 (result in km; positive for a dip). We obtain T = 2.56 km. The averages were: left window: 27.5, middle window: 25.7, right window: 27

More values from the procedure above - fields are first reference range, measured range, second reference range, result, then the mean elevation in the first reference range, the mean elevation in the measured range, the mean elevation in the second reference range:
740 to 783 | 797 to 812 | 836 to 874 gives 2.16 km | 27.9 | 22.8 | 25.2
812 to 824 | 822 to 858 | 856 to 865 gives -2.79 km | 26.3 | 27.2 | 24.3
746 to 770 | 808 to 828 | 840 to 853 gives 2.03 km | 27.6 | 24.4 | 26.9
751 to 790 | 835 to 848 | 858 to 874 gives -1.84 km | 27.5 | 27.2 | 22.5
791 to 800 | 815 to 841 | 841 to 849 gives 0.09 km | 28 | 27.2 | 26.9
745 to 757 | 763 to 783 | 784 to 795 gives 0.15 km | 28.1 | 27.5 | 27.5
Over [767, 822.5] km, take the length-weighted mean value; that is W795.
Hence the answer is 26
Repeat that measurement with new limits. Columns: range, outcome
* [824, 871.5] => 25.7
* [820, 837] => 27.4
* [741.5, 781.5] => 27.9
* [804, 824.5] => 23.4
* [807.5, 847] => 25.8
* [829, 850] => 27.3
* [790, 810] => 25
